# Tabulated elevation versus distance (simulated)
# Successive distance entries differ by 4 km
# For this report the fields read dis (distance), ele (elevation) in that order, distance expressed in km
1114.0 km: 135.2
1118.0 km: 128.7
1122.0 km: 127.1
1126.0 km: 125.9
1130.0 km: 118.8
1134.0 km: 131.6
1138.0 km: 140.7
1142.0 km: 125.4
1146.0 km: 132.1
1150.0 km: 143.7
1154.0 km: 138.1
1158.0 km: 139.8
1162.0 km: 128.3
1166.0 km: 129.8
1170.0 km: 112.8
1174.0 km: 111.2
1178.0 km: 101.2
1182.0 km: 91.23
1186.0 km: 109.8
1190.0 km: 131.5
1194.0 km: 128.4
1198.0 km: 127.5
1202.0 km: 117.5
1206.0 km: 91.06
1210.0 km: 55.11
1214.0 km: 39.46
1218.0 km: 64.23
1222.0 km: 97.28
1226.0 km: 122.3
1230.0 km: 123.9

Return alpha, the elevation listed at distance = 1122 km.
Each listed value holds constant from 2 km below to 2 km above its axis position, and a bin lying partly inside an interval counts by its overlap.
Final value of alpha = 127.1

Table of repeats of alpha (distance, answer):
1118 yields 128.7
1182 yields 91.23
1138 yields 140.7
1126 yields 125.9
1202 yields 117.5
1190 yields 131.5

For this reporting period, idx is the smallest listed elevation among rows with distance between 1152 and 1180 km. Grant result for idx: 101.2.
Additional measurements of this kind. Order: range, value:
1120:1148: 118.8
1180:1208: 91.06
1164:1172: 112.8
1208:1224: 39.46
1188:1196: 128.4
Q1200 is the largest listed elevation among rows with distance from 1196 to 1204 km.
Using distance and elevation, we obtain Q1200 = 127.5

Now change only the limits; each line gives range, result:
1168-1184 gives 112.8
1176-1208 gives 131.5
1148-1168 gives 143.7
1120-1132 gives 127.1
